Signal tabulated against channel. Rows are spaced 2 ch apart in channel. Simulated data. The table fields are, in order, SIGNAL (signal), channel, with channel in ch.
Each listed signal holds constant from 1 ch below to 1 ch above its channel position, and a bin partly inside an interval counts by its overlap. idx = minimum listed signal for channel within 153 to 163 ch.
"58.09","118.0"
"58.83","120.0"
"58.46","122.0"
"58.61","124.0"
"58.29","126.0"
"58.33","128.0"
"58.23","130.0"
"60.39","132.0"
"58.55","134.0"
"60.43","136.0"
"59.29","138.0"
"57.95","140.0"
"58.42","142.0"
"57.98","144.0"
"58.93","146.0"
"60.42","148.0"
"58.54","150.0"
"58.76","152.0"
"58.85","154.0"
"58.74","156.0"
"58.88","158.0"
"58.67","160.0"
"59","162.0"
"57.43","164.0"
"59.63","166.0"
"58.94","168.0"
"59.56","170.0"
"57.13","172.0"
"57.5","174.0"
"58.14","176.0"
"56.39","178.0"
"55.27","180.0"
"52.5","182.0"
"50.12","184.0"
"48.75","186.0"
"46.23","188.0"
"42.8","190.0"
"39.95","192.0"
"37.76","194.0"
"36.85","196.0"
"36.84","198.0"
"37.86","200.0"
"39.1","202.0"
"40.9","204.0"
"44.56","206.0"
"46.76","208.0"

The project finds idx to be 58.67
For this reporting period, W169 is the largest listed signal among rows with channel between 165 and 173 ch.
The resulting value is 59.63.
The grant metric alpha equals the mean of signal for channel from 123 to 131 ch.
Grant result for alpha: 58.4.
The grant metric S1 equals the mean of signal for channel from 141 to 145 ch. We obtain 58.2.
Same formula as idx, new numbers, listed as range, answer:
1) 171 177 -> 57.13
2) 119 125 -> 58.46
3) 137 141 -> 57.95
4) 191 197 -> 36.85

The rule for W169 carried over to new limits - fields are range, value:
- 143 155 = 60.42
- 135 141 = 60.43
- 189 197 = 42.8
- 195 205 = 40.9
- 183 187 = 50.12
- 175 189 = 58.14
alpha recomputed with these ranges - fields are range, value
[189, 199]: 38.8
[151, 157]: 58.8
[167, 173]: 58.5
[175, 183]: 55.6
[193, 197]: 37.3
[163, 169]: 58.7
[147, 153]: 59.2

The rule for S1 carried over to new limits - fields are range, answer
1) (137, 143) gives 58.6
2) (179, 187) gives 51.7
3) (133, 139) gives 59.4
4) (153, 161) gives 58.8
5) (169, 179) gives 57.7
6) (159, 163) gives 58.8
